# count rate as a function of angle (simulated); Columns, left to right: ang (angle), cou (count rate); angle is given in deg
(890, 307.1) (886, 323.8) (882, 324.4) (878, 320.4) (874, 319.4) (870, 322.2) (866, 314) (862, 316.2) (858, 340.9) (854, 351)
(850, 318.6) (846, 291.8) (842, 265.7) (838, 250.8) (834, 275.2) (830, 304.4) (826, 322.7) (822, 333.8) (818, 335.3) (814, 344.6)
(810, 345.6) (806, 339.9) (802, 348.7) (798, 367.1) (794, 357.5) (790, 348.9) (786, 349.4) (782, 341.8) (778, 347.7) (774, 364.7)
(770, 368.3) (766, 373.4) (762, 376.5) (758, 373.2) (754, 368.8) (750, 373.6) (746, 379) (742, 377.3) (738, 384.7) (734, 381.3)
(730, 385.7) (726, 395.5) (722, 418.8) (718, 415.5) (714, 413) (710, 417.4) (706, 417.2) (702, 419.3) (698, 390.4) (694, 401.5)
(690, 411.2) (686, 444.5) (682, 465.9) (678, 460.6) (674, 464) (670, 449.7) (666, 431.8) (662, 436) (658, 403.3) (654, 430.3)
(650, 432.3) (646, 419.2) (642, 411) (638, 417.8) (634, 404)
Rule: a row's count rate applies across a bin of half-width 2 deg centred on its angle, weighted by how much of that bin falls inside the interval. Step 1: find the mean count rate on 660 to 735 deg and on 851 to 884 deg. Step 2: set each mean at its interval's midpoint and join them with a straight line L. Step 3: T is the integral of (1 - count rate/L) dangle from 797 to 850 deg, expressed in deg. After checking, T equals 5.28 deg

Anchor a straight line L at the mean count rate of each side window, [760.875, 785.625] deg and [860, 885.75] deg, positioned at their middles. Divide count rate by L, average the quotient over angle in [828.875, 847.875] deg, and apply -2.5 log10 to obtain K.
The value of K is 0.206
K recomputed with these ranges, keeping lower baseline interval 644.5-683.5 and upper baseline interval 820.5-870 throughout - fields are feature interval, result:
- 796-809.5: -0.04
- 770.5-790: 0.01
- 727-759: 0.01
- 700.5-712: -0.02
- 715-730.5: -0.03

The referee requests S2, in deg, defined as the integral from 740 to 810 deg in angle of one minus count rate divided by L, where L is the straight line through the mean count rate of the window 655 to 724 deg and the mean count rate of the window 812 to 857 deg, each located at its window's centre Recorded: -0.8 deg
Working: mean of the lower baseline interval 427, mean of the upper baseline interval 309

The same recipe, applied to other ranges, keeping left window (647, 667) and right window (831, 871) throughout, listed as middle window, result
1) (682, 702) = -0.68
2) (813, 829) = -0.42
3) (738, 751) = -0.24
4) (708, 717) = -0.55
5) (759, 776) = -0.67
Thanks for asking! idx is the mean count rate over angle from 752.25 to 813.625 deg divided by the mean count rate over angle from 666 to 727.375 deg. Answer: 0.8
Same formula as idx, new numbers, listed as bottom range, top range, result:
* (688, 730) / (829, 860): 0.73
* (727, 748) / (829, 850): 0.73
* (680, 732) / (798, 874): 0.77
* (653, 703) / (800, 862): 0.74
